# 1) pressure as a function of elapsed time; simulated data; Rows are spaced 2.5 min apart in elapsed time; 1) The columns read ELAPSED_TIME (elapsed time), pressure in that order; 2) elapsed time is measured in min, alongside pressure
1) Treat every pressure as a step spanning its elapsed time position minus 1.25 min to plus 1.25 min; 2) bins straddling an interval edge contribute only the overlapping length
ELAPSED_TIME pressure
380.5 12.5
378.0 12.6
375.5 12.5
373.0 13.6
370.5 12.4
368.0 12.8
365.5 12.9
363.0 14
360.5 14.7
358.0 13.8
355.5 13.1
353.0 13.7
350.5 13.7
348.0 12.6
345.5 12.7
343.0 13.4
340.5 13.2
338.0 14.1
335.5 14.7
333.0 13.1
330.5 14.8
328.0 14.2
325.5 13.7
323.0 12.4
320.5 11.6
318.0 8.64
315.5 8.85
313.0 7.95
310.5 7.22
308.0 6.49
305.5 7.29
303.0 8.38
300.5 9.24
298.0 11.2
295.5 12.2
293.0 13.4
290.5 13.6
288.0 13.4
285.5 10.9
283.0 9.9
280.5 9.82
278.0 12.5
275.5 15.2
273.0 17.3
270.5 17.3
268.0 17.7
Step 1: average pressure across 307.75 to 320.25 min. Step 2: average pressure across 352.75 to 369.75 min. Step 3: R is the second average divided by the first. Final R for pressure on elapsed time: 1.6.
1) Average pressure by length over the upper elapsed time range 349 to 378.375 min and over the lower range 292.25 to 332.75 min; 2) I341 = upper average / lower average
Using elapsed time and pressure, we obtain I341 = 1.3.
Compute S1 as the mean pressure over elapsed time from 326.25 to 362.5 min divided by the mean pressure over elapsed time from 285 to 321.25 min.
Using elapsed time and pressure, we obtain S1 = 1.37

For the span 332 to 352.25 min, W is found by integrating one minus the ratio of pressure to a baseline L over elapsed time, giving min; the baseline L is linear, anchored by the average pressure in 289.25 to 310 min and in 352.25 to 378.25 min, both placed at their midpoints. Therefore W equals -2.1 min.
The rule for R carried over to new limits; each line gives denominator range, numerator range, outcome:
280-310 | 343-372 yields 1.28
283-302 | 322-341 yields 1.17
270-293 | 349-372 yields 1.02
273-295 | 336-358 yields 1.06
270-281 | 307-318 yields 0.53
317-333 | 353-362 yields 1.09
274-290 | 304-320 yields 0.65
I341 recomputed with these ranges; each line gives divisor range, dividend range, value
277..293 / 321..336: 1.16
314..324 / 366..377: 1.25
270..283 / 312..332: 0.84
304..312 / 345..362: 1.91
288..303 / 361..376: 1.12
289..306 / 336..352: 1.22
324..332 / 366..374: 0.91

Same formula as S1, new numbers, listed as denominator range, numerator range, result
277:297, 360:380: 1.10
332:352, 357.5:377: 0.99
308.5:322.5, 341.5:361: 1.50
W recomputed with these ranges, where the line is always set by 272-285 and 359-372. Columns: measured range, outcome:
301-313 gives 5.02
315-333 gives 1.16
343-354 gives 0.05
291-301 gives 0.80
